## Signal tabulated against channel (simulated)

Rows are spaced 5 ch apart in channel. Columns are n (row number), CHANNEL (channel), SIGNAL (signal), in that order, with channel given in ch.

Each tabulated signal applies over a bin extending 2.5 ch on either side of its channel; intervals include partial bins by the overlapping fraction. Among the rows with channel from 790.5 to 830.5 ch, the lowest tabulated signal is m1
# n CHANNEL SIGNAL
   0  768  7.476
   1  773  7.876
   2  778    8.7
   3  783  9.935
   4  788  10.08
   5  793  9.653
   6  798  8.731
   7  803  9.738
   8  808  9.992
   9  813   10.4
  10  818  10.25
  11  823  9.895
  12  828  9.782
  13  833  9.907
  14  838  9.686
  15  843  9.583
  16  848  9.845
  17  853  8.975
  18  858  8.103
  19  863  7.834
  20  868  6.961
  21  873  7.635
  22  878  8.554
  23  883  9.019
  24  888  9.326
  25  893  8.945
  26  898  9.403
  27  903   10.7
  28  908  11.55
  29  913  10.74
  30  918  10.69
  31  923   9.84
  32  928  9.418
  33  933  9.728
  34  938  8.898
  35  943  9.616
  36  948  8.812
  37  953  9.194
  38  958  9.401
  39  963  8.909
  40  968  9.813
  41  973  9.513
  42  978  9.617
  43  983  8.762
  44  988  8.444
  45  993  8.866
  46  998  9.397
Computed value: 8.731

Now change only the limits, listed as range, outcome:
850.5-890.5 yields 6.961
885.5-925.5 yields 8.945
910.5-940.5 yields 8.898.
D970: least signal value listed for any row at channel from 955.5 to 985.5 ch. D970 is 8.762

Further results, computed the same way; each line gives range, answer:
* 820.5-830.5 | 9.782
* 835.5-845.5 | 9.583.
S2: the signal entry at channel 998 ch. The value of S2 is 9.397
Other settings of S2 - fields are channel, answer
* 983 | 8.762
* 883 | 9.019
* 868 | 6.961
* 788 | 10.08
